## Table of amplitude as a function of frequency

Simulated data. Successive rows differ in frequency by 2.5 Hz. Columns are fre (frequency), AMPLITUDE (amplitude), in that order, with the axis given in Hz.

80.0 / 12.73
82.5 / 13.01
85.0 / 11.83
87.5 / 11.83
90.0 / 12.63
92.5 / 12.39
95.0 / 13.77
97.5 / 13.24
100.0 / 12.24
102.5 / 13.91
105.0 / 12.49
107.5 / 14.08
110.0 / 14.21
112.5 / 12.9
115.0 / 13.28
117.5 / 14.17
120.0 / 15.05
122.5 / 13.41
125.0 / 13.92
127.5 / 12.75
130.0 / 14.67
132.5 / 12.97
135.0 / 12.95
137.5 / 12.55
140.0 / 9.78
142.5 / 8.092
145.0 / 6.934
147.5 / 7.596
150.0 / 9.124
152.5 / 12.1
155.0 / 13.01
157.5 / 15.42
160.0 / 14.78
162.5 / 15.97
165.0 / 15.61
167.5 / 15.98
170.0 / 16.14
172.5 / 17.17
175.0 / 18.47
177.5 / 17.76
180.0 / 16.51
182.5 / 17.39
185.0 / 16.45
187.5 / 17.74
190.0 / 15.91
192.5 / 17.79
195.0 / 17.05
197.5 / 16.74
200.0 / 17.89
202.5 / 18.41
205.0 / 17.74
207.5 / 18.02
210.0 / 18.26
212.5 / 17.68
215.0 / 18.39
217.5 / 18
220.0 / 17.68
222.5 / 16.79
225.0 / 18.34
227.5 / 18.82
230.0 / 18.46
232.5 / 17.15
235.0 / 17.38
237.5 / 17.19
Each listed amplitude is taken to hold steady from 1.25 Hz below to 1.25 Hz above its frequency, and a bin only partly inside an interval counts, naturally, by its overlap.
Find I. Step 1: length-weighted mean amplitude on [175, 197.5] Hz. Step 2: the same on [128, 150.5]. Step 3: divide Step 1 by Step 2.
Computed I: 1.61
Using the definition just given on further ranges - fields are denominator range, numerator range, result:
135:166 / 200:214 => 1.53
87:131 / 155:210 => 1.26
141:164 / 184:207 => 1.51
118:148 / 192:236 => 1.50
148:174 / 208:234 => 1.25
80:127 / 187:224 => 1.33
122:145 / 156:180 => 1.36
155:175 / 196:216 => 1.13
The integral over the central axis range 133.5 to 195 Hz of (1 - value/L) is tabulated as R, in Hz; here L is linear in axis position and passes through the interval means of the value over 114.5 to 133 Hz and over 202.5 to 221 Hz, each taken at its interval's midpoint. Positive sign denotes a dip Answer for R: 6.2 Hz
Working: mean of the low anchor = 13.8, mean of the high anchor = 18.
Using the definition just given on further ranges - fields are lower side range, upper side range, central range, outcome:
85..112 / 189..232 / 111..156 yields 7.6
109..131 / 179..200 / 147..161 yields 2.9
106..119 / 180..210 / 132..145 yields 3.6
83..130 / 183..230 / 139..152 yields 5.6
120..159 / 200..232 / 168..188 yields -3.0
